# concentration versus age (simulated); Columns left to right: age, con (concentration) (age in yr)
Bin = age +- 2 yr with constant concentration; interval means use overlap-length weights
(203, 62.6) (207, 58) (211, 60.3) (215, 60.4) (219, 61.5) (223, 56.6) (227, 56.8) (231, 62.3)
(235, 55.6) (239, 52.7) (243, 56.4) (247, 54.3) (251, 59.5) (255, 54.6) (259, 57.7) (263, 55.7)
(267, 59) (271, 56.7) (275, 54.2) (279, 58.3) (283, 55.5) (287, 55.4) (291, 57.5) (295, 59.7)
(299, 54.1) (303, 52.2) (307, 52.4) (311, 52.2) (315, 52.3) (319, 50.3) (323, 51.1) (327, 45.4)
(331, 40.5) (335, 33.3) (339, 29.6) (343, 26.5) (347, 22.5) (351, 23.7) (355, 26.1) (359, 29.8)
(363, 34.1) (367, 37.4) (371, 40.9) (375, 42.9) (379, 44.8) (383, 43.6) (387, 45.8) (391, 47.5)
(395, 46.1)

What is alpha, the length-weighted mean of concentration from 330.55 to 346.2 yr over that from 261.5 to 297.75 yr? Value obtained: 0.5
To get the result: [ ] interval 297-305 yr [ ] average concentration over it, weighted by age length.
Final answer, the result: 53.2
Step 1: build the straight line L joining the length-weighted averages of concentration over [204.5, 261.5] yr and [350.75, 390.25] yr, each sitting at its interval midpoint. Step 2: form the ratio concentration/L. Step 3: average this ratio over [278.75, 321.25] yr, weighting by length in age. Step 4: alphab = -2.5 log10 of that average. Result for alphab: -0.14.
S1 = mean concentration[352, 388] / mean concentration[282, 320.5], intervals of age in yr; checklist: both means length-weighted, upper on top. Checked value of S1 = 0.70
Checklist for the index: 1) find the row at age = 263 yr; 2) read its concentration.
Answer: 55.7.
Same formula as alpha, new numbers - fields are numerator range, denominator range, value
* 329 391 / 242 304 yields 0.62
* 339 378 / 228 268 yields 0.56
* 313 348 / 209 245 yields 0.68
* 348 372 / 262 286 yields 0.55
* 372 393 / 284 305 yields 0.80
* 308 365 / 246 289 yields 0.66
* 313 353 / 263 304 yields 0.67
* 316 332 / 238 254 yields 0.85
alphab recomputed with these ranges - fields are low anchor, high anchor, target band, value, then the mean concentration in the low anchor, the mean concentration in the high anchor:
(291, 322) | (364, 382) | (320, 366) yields 0.37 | 53.5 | 41.2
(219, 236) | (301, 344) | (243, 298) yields -0.09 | 58.4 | 44.6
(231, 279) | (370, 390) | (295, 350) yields 0.15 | 56.4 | 43.9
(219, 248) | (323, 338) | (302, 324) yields -0.19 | 56.8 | 40.6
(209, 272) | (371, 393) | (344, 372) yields 0.47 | 57.5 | 44.6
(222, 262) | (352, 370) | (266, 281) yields -0.14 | 56.6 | 31.9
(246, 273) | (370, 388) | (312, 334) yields 0.05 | 56.9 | 43.6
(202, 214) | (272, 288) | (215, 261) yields 0.02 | 60.1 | 55.9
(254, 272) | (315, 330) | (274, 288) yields -0.03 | 56.9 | 48.8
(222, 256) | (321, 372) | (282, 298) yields -0.24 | 56.6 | 33.8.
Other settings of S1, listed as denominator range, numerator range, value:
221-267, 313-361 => 0.63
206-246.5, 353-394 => 0.68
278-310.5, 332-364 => 0.51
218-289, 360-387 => 0.72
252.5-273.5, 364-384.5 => 0.73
